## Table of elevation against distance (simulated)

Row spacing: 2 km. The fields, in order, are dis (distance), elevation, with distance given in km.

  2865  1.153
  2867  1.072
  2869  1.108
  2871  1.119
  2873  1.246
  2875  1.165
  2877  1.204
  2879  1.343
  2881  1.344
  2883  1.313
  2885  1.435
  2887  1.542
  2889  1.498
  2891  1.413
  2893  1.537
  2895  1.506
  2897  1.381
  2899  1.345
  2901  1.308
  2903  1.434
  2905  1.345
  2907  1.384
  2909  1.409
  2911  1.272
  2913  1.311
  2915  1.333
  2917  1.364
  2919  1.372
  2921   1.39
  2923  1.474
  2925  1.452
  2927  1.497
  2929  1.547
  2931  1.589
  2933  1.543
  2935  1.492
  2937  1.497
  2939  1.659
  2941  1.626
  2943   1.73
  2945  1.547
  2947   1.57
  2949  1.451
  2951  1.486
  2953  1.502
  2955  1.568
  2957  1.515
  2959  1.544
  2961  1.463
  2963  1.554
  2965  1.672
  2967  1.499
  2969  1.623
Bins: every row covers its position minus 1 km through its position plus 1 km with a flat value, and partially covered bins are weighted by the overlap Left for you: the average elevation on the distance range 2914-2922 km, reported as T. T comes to 1.36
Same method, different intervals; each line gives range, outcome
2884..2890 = 1.49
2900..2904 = 1.37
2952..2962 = 1.52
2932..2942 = 1.56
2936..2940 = 1.58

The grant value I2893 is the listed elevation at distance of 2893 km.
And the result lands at 1.537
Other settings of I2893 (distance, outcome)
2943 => 1.73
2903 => 1.434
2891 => 1.413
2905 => 1.345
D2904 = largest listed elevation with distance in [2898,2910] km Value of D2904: 1.434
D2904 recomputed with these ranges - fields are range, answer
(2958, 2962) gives 1.544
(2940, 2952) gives 1.73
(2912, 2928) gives 1.497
